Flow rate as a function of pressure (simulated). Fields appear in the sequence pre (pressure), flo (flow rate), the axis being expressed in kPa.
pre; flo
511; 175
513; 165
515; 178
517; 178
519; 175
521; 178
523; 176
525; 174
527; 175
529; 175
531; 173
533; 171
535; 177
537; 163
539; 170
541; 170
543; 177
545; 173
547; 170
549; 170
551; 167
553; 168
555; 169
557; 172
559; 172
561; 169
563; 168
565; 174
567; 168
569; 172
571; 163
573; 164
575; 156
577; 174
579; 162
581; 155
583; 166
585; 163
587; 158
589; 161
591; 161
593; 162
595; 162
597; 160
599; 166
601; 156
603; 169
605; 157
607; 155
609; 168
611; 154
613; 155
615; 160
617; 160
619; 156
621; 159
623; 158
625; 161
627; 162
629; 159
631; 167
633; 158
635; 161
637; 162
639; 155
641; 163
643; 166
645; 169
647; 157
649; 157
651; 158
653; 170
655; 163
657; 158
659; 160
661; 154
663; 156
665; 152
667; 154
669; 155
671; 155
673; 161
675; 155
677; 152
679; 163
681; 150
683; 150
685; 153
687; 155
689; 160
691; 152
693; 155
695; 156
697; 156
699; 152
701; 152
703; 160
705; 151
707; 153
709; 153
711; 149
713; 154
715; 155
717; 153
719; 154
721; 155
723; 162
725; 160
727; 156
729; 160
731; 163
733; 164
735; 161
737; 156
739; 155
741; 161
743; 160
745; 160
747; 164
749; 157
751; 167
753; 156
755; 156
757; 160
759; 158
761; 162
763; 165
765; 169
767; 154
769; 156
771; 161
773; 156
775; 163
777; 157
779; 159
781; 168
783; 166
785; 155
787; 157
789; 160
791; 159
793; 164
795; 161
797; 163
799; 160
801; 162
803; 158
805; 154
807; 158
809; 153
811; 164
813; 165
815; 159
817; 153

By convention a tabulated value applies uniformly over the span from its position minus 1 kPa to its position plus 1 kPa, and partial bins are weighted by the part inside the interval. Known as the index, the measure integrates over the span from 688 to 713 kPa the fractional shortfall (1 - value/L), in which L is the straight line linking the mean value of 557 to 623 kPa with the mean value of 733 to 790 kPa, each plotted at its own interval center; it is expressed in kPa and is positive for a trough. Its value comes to 1.1 kPa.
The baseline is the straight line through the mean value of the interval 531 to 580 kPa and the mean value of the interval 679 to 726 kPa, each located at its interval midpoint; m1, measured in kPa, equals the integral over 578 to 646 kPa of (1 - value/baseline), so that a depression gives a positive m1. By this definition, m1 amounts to 1.2 kPa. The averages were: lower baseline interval 169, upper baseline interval 155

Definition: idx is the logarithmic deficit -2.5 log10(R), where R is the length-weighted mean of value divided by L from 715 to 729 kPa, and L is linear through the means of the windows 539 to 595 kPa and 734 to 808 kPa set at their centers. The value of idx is 0.03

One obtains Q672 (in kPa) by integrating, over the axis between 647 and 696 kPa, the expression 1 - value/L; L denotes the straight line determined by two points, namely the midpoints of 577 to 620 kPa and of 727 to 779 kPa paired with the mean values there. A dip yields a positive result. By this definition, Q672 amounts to 1.2 kPa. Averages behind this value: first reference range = 161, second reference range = 160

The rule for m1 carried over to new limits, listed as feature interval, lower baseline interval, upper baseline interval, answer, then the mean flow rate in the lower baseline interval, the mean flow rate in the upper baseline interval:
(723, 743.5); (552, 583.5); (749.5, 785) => 0.2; 167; 161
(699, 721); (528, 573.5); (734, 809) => 1.3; 170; 160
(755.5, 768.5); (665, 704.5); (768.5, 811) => -0.2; 155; 160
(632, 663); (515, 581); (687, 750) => 0.4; 171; 157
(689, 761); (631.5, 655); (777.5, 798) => 1.9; 162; 161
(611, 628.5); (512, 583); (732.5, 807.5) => 0.9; 170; 160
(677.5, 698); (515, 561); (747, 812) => 1.2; 172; 160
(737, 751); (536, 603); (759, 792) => 0.1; 166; 160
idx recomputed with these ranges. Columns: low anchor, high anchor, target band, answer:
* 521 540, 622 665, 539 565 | 0.000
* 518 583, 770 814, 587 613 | 0.049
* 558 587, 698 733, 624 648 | -0.002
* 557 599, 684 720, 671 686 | 0.008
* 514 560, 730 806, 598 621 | 0.060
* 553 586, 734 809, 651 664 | 0.025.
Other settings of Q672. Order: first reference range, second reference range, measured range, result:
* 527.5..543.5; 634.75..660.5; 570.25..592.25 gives 0.73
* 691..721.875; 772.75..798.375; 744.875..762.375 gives -0.24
